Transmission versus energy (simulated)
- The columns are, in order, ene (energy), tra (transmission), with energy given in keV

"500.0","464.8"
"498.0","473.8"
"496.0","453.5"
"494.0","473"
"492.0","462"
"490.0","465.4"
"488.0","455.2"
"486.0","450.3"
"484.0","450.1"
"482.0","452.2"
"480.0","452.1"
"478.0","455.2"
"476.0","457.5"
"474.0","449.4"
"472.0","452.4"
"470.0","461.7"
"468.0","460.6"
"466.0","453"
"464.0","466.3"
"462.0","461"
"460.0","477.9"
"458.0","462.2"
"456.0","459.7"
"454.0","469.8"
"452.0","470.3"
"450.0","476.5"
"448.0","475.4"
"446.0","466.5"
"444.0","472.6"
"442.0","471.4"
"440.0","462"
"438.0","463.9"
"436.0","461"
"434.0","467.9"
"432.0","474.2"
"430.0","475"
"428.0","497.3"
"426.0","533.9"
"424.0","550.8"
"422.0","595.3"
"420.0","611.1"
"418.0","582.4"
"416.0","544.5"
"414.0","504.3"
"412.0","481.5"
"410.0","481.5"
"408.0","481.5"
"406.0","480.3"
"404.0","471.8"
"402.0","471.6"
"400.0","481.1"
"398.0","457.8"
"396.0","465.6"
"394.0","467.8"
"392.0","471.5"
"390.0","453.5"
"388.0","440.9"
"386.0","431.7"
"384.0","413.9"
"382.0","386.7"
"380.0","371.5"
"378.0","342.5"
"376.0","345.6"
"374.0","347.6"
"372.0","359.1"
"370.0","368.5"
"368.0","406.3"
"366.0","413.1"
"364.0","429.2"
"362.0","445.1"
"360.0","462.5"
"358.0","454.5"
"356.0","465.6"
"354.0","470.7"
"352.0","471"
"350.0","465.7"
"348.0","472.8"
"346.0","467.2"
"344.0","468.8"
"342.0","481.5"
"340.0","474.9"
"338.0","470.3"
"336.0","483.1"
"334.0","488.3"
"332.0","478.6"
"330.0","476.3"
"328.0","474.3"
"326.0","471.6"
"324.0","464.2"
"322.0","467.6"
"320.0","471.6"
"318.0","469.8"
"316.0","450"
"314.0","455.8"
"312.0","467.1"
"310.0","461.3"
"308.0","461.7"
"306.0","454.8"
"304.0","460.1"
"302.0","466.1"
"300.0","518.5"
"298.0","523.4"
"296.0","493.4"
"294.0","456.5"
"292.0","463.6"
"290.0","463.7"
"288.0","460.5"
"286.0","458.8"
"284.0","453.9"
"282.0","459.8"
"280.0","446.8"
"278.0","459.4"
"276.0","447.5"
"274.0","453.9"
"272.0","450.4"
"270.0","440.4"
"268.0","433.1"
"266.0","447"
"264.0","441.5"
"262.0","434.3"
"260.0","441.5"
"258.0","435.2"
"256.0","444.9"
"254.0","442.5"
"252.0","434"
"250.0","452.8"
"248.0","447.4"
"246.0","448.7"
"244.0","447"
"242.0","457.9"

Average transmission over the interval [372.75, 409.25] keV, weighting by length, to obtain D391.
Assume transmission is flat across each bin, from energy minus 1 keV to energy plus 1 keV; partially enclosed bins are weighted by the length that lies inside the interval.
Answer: 432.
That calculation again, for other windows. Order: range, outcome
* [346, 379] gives 421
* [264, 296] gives 454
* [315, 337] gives 472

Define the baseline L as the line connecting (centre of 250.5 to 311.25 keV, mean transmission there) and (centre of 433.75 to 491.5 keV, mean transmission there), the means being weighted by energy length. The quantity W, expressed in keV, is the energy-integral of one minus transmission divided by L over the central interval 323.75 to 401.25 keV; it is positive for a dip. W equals 2.8 keV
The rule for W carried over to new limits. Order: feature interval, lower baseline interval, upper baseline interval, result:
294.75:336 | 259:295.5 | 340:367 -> -1.67 keV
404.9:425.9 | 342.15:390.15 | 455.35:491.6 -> -4.38 keV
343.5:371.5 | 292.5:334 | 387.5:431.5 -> 2.30 keV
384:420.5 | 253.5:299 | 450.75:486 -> -2.10 keV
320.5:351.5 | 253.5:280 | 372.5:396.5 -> -3.66 keV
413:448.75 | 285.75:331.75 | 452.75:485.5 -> -3.46 keV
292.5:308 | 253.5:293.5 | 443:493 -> -1.00 keV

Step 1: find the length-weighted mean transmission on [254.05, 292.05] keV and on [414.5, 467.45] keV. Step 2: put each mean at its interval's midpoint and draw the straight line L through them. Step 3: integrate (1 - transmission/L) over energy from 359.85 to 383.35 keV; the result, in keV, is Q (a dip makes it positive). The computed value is 4.3 keV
